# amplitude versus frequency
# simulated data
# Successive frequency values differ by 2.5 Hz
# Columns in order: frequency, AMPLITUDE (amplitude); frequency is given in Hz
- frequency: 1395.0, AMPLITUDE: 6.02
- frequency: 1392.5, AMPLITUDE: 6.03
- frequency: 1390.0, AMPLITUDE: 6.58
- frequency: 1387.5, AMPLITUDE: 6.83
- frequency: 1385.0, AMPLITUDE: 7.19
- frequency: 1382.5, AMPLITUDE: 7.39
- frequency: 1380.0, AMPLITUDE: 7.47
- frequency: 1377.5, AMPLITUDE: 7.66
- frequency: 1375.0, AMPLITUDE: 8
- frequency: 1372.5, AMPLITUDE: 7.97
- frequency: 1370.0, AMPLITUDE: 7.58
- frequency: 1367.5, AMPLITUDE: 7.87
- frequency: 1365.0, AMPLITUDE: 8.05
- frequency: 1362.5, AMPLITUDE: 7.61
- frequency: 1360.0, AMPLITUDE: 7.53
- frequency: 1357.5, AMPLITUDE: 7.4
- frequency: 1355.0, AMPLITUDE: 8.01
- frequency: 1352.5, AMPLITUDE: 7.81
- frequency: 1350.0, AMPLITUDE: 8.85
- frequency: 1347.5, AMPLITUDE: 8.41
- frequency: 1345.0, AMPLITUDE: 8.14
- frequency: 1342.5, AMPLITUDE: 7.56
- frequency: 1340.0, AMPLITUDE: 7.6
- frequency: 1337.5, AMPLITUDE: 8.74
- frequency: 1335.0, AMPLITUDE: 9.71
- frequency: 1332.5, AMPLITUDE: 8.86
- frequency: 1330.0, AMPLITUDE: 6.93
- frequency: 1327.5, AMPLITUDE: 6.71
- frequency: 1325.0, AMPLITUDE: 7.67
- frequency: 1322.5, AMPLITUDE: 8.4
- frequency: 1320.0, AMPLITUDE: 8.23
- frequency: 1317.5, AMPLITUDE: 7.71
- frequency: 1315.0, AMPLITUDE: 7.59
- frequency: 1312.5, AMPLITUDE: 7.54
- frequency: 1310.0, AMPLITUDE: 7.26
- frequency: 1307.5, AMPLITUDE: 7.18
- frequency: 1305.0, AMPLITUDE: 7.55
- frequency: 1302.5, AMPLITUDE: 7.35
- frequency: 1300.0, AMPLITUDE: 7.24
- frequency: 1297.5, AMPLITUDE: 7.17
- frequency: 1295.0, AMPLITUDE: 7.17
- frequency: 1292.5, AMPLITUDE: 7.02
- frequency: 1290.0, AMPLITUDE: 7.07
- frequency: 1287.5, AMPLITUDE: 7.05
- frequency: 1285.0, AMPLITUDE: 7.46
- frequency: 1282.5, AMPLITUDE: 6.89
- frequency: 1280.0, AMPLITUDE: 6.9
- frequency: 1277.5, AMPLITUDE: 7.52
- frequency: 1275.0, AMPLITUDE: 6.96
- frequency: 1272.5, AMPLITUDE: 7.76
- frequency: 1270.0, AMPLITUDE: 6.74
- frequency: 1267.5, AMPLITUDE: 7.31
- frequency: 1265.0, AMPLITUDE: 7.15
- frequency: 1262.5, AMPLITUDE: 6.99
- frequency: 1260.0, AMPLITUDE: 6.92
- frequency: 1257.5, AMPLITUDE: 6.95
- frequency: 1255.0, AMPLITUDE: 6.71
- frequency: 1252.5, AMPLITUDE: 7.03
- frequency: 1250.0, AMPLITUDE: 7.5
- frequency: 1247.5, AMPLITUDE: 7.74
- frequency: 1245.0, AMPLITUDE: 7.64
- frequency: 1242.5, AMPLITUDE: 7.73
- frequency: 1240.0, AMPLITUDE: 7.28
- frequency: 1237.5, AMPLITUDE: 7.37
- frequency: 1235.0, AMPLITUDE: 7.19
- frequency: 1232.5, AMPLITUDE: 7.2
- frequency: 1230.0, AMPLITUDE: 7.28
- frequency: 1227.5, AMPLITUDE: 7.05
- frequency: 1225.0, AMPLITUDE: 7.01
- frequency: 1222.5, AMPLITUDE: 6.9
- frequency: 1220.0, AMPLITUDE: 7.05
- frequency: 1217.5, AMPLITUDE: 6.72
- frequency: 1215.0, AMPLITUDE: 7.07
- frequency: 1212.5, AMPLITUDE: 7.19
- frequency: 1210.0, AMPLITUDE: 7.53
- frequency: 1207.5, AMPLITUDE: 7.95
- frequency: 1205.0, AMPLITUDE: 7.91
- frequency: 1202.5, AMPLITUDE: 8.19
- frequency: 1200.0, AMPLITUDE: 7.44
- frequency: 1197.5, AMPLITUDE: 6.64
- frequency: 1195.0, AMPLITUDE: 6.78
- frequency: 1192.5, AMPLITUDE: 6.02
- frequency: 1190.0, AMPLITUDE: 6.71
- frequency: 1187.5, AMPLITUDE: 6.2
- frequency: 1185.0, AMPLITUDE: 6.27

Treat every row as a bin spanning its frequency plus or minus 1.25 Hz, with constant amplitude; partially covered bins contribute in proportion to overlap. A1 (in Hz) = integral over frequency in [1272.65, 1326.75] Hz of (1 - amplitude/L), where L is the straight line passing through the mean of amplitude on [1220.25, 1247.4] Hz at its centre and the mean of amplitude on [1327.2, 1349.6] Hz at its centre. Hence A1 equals 3.15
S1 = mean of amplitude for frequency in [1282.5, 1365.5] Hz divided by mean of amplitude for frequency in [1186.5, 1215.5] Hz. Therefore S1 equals 1.08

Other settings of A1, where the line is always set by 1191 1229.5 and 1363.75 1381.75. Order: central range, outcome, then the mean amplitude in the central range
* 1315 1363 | -2.1 Hz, 7.99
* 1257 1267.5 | 0.5 Hz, 7.04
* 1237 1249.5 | -0.5 Hz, 7.56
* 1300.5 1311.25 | 0.3 Hz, 7.33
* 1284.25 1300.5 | 0.7 Hz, 7.16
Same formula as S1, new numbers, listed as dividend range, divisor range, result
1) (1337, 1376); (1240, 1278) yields 1.10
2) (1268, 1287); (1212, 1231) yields 1.02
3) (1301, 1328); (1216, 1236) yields 1.08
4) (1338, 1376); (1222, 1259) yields 1.09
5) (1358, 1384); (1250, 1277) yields 1.09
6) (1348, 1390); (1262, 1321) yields 1.05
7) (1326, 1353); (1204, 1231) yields 1.12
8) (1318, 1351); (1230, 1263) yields 1.12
